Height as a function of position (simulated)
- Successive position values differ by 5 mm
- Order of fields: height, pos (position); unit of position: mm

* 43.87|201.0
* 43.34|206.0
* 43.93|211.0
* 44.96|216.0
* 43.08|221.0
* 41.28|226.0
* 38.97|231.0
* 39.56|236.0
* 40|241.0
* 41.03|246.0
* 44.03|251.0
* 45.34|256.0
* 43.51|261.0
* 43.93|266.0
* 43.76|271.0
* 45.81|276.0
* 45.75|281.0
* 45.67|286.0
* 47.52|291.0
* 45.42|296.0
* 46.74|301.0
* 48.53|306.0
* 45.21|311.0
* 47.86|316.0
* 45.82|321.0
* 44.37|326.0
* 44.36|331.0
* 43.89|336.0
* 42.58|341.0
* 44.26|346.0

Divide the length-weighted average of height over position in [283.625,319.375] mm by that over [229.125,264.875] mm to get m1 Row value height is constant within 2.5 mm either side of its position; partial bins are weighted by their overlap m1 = 1.11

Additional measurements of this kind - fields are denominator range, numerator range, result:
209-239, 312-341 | 1.07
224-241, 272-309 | 1.16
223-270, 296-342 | 1.08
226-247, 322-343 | 1.10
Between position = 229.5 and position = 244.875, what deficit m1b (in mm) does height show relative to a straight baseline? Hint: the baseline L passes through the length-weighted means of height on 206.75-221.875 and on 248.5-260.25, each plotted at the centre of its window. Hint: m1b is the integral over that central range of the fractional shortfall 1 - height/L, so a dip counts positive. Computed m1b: 1.6 mm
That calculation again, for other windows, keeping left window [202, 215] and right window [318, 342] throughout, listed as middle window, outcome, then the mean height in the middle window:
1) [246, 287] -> -0.4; 44.5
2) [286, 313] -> -1.5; 46.6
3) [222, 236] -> 1.1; 40.3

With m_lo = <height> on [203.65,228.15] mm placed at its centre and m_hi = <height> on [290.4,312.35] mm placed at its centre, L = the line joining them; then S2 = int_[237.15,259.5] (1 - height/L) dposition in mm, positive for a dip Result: 1.1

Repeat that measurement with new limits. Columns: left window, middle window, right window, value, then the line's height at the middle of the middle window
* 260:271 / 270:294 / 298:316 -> -0.4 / 45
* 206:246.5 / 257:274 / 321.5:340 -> -0.5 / 42.7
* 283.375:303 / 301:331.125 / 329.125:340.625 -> -0.8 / 45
